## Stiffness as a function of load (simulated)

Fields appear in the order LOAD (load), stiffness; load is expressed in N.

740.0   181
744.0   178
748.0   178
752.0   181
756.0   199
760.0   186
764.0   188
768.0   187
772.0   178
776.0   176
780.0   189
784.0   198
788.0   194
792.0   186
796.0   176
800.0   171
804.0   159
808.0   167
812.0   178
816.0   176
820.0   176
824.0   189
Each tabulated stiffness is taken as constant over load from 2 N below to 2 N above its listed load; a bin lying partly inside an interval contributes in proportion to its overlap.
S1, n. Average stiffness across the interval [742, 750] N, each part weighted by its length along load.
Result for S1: 178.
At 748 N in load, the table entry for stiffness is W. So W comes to 178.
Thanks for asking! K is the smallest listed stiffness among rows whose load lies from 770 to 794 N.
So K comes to 176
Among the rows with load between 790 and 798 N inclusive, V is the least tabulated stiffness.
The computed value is 176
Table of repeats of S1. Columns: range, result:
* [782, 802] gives 185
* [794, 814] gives 170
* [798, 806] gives 165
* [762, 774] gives 184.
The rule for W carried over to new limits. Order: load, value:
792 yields 186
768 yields 187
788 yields 194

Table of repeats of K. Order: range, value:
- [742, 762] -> 178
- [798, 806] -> 159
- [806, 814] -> 167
